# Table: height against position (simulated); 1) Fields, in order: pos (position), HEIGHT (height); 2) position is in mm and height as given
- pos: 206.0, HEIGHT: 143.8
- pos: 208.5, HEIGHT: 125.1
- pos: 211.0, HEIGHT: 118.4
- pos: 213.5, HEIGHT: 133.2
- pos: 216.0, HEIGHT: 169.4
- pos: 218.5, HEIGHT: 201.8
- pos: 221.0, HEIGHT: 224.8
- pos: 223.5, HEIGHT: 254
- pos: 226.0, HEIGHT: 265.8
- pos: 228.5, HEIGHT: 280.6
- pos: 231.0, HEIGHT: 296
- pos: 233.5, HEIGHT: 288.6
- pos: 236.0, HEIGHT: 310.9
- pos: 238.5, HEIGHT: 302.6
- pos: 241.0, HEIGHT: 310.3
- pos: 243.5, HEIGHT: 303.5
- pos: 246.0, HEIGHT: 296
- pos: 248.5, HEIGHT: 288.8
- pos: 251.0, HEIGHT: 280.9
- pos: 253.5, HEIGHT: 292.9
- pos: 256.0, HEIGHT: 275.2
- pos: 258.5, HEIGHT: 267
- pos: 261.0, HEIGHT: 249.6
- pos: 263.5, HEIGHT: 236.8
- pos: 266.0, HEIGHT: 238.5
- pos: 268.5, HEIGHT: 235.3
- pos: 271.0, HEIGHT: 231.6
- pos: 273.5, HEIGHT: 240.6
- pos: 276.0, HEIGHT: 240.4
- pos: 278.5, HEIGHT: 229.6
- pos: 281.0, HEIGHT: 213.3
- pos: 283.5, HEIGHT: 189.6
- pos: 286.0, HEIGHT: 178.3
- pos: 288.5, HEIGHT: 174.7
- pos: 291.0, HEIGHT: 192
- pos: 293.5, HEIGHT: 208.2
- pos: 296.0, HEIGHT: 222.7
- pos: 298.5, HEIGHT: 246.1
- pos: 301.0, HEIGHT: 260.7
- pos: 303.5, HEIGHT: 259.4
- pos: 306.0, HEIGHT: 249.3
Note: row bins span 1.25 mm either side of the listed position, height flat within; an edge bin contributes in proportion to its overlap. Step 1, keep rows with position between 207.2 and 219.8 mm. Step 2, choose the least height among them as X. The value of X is 118.4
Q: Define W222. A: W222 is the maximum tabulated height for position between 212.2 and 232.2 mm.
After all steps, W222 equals 296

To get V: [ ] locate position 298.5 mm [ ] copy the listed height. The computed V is 246.1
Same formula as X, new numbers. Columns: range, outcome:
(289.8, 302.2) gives 192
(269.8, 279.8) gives 229.6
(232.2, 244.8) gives 288.6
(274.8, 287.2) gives 178.3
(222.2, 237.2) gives 254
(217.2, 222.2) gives 201.8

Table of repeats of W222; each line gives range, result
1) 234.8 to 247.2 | 310.9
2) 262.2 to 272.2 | 238.5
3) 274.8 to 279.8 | 240.4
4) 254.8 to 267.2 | 275.2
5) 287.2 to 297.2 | 222.7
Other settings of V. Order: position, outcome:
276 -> 240.4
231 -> 296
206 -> 143.8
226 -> 265.8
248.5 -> 288.8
